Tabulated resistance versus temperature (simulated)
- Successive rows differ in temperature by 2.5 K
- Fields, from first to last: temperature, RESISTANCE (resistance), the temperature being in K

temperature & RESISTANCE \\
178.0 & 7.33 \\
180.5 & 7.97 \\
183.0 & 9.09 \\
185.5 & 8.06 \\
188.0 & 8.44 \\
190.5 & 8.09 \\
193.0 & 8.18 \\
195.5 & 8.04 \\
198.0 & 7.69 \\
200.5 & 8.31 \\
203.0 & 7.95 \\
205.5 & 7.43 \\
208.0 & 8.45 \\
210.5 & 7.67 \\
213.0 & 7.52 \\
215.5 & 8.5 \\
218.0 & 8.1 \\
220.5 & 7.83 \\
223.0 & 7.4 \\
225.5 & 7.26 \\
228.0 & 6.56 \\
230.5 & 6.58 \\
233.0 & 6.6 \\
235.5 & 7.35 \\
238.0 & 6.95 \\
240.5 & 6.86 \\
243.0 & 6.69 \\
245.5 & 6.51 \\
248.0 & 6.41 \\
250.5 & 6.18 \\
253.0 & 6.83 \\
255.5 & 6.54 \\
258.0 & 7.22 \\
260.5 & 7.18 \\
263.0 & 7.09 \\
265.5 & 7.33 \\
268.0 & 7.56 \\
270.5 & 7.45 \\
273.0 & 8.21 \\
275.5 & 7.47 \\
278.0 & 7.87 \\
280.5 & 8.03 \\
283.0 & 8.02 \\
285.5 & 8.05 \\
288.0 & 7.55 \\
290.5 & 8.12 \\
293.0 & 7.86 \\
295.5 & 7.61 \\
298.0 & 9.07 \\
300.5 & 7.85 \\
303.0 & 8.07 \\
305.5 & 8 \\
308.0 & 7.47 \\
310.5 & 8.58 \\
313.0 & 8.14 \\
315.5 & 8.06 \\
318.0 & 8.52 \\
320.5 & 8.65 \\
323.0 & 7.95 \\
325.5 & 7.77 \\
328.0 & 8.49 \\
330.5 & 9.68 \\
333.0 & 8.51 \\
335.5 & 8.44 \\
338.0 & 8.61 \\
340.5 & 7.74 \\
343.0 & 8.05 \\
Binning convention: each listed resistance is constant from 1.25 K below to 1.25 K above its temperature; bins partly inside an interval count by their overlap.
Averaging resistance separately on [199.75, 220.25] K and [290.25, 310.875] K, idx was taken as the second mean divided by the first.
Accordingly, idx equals 1.01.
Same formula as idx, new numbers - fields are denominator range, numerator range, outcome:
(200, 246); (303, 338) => 1.13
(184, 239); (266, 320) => 1.04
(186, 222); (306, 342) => 1.04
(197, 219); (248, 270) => 0.88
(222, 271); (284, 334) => 1.19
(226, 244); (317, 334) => 1.25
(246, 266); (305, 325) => 1.20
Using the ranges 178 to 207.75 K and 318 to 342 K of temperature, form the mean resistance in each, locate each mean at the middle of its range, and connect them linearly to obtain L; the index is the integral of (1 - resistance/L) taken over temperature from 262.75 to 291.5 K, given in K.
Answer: 1.9 K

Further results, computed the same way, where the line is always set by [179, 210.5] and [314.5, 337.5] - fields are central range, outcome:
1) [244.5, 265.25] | 3.76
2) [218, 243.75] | 3.59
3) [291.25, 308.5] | 0.77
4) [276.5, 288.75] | 0.64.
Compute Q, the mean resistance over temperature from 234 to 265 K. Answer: 6.83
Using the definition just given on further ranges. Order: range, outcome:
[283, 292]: 7.92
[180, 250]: 7.57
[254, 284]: 7.49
